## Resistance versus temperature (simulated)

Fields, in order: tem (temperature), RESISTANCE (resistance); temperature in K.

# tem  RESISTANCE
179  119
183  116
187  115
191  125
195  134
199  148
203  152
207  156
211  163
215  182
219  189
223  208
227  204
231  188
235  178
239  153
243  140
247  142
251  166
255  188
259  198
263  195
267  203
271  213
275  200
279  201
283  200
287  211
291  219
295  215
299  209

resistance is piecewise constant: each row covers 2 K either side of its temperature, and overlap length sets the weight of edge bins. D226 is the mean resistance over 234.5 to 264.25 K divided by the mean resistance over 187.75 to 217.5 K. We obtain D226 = 1.1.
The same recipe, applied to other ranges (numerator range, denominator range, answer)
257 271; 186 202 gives 1.51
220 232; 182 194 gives 1.67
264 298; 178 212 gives 1.52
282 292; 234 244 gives 1.34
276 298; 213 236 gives 1.09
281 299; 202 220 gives 1.25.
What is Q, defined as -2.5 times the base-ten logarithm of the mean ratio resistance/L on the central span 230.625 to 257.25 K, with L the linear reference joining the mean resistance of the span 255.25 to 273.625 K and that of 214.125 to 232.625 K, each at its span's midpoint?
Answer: 0.20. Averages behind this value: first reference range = 195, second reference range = 201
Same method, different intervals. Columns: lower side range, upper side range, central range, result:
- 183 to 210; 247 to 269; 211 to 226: -0.22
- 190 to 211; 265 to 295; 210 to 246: -0.07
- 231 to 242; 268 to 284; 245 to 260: 0.07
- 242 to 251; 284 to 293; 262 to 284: -0.08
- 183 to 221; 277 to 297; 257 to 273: -0.05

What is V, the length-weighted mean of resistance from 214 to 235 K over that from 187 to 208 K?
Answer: 1.38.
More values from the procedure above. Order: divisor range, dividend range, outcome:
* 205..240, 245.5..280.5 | 1.05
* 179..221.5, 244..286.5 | 1.29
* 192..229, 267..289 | 1.21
